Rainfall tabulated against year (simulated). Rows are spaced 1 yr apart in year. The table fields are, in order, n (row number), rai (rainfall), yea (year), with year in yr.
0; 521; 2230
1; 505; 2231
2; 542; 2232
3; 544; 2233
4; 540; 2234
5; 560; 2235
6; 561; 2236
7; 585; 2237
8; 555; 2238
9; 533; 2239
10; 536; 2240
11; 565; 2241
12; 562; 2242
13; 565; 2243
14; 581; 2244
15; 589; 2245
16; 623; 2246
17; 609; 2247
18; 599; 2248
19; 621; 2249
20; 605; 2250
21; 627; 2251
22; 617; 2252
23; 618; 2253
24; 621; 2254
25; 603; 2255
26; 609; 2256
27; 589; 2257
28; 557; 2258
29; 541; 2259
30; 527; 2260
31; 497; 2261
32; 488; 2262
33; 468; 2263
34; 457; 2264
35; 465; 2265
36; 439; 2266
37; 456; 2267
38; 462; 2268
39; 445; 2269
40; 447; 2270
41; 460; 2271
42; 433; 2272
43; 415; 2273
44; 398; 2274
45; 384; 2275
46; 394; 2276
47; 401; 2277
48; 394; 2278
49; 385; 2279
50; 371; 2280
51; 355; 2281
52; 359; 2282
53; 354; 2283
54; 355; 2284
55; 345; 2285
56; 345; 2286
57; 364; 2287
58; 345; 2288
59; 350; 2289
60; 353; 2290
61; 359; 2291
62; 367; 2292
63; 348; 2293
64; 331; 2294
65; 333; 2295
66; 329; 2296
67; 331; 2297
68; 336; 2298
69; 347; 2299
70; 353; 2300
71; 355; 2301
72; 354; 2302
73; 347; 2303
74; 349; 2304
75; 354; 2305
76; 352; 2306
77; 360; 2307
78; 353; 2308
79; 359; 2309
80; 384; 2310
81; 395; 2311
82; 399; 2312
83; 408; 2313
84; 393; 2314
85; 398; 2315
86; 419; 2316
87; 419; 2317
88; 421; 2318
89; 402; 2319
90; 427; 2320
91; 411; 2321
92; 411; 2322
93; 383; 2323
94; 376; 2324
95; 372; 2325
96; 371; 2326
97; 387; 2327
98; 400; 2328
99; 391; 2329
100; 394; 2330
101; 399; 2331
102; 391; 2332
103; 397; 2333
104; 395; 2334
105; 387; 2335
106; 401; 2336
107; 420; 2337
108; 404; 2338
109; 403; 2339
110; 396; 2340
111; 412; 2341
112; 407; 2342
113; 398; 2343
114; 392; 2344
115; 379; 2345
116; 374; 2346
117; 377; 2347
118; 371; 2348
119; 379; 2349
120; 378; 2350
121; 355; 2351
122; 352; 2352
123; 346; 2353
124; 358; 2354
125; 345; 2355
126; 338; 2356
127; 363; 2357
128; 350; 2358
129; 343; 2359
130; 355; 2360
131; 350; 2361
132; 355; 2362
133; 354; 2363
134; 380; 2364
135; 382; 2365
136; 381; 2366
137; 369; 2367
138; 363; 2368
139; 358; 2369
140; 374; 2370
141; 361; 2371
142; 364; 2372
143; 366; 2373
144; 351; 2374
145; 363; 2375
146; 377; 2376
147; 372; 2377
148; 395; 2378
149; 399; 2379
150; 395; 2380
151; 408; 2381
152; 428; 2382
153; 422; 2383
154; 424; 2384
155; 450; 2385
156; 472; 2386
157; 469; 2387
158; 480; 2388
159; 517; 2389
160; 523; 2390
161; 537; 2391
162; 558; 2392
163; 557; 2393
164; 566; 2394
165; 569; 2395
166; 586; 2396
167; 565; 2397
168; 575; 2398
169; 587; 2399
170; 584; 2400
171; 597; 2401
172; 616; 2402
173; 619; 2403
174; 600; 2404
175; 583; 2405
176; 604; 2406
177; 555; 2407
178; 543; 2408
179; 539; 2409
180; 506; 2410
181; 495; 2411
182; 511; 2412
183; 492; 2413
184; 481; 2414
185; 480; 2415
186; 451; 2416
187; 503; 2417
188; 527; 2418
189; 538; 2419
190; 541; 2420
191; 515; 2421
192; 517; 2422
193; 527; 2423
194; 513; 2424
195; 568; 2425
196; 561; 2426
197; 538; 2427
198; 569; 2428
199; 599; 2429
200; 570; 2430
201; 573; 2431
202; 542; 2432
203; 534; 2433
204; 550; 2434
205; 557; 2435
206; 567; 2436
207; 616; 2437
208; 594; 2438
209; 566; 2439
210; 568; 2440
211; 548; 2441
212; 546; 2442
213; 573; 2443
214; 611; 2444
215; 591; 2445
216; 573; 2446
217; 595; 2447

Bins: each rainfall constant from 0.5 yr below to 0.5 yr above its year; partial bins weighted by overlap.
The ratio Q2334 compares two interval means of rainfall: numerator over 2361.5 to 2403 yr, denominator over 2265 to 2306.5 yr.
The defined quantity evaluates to 1.2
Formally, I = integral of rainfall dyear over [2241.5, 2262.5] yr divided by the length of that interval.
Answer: 583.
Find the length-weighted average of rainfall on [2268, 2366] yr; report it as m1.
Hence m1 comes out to 378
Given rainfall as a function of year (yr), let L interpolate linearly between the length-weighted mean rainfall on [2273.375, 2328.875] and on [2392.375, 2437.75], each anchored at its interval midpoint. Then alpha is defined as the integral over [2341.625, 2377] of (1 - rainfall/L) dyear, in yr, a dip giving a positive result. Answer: 7.4 yr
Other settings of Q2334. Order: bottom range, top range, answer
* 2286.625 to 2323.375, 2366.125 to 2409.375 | 1.30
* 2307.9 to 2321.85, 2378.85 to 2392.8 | 1.16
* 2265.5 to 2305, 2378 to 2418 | 1.38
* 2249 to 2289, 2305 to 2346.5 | 0.85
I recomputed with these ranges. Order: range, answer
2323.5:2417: 435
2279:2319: 364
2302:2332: 387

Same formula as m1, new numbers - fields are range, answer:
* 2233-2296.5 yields 476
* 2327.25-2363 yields 378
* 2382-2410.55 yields 541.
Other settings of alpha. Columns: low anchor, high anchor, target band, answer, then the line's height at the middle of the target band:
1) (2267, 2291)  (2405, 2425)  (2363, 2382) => 4.1 yr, 479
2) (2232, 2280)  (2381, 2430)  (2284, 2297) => 4.4 yr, 523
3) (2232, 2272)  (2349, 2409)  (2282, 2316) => 10.0 yr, 508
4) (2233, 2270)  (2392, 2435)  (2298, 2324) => 8.0 yr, 550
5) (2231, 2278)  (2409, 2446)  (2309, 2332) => 5.9 yr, 533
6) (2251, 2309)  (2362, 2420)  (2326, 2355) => 4.1 yr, 450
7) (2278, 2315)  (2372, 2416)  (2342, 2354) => 1.6 yr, 432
